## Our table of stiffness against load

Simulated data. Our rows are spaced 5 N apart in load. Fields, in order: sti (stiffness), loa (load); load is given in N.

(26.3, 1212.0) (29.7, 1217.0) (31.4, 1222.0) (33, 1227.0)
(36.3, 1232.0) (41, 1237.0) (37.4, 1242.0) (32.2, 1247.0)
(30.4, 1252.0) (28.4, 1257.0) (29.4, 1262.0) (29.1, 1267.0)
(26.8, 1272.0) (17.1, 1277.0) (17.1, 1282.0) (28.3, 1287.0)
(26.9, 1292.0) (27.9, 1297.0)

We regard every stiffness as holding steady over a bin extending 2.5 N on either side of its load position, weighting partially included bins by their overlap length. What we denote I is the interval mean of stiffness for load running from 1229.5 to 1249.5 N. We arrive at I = 36.7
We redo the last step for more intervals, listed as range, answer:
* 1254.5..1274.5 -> 28.4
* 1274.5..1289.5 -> 20.8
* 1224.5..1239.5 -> 36.8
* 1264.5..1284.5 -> 22.5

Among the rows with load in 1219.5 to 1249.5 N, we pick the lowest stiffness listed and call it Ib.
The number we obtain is 31.4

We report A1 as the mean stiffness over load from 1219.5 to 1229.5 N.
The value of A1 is 32.2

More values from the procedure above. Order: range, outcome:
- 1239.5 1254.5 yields 33.3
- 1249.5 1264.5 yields 29.4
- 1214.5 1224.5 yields 30.6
